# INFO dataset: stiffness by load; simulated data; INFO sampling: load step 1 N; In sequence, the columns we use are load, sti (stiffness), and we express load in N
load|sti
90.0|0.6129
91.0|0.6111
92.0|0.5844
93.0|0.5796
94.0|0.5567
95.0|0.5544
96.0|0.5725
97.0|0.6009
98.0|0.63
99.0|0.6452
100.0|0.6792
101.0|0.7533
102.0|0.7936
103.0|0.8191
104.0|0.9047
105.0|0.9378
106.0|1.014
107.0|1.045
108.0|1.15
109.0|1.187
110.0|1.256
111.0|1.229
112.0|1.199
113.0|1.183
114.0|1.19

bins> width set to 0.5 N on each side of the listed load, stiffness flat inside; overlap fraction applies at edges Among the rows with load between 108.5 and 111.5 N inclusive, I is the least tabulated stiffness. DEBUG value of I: 1.187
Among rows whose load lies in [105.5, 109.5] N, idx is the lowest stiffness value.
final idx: 1.014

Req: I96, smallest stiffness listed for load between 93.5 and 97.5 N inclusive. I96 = 0.5544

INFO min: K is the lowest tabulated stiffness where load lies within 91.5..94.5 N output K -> 0.5567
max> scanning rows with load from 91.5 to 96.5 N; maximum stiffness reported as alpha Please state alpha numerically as 0.5844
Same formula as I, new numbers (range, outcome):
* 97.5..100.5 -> 0.63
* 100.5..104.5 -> 0.7533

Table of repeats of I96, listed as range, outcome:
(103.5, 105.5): 0.9047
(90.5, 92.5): 0.5844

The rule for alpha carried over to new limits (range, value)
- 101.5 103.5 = 0.8191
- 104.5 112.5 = 1.256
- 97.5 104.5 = 0.9047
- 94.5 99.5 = 0.6452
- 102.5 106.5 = 1.014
